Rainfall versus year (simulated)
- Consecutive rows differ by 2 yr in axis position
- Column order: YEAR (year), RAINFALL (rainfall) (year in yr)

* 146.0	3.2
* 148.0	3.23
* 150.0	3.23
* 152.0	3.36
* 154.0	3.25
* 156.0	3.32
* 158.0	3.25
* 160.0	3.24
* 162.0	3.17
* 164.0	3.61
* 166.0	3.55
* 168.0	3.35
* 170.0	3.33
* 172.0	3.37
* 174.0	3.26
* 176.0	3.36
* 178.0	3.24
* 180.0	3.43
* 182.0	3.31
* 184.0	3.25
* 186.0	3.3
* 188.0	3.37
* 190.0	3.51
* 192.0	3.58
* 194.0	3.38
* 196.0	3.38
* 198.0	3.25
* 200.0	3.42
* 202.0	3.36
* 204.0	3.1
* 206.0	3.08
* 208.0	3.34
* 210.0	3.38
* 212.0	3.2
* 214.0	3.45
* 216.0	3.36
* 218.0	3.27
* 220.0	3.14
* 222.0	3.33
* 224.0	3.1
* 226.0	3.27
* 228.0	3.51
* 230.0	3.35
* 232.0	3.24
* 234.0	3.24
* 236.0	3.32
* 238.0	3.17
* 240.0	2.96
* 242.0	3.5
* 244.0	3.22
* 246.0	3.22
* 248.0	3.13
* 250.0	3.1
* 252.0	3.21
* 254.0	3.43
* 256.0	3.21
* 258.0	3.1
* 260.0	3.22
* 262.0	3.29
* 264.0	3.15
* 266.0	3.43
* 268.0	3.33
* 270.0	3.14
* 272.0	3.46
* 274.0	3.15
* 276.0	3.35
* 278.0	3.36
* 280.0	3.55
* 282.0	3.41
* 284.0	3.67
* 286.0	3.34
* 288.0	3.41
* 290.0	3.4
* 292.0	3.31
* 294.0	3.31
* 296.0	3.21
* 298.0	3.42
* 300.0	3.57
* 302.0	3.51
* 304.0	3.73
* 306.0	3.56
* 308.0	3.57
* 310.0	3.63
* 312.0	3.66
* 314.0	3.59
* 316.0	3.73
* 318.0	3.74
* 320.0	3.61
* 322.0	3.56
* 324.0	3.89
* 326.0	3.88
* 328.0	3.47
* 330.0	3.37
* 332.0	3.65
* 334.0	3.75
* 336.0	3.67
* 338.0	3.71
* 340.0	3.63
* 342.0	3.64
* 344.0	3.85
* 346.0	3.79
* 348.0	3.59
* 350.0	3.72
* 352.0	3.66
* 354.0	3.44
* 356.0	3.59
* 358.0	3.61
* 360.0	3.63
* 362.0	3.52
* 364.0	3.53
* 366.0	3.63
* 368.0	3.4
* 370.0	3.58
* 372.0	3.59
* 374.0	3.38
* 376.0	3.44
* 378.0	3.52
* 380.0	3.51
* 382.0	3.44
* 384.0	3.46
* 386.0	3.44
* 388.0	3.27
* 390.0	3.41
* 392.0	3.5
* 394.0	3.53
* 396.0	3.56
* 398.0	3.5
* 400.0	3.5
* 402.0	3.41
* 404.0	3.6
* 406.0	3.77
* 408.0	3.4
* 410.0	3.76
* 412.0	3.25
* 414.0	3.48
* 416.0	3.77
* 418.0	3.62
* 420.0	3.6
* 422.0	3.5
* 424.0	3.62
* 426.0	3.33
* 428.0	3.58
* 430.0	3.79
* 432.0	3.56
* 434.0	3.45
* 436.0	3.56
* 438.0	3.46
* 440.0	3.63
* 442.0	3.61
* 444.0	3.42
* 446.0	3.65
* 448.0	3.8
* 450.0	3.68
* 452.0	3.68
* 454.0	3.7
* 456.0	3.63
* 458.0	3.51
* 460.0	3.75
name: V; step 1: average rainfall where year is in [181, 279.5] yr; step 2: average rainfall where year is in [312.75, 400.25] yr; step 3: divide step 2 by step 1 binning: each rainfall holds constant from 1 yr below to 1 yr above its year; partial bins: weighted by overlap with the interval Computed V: 1.09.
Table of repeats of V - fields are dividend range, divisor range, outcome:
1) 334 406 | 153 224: 1.07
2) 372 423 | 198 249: 1.07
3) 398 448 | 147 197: 1.06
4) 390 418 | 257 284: 1.07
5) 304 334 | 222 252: 1.12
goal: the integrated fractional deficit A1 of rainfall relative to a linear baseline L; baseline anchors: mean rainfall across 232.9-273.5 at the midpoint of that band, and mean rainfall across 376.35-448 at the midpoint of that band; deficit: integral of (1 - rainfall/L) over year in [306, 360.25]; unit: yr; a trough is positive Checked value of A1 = -4.3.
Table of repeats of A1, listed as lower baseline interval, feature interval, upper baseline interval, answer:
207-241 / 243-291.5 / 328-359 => 1.5 yr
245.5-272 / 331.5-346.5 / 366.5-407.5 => -1.4 yr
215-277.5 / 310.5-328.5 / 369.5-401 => -1.7 yr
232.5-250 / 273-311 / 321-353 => 0.2 yr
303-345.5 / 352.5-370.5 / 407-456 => 0.4 yr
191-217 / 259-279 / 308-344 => 1.2 yr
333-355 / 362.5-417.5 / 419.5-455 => 1.9 yr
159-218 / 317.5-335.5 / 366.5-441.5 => -1.0 yr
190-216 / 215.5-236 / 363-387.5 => 0.5 yr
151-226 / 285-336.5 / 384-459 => -1.7 yr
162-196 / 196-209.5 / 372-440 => 0.5 yr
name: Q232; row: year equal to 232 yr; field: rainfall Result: 3.24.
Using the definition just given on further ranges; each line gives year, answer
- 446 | 3.65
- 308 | 3.57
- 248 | 3.13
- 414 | 3.48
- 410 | 3.76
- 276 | 3.35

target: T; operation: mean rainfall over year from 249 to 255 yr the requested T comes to 3.25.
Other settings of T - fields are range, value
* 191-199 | 3.4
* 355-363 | 3.59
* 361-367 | 3.56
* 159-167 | 3.39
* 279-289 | 3.48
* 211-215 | 3.33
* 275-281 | 3.42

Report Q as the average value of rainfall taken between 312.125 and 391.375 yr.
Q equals 3.59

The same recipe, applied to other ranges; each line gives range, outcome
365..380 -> 3.51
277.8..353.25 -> 3.58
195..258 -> 3.26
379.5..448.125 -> 3.53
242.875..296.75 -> 3.3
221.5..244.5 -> 3.27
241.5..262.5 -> 3.23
